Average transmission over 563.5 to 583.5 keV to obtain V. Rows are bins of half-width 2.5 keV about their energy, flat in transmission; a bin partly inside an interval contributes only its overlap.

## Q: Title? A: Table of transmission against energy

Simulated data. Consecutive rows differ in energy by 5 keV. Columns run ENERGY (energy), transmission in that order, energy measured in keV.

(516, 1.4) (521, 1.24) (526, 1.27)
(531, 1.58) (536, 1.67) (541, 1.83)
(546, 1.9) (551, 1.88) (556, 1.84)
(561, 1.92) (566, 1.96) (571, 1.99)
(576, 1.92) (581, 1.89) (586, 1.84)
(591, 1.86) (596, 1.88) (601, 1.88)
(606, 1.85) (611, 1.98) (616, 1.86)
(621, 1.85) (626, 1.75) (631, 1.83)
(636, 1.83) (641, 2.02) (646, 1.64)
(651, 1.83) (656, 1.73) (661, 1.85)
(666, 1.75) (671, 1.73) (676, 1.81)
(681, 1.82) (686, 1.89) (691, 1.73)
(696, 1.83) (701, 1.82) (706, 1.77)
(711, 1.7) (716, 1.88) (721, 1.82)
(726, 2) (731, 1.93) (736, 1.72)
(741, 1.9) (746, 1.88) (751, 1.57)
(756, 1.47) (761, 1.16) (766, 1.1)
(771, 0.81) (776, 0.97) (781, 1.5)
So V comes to 1.94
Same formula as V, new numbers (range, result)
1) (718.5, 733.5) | 1.92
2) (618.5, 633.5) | 1.81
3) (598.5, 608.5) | 1.86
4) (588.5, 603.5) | 1.87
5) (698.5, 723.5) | 1.8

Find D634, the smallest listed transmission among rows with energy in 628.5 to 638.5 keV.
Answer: 1.83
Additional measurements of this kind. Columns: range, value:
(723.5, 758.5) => 1.47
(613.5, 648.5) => 1.64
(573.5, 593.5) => 1.84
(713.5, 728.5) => 1.82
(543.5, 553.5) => 1.88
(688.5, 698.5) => 1.73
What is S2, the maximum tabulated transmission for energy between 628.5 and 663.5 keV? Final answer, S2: 2.02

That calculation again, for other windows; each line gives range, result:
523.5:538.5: 1.67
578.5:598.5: 1.89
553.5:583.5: 1.99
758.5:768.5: 1.16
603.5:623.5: 1.98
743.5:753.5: 1.88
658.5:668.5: 1.85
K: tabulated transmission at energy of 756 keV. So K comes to 1.47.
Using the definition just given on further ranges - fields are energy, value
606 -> 1.85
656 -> 1.73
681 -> 1.82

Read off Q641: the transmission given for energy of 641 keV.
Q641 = 2.02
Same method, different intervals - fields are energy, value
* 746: 1.88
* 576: 1.92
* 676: 1.81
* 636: 1.83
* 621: 1.85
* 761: 1.16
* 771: 0.81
